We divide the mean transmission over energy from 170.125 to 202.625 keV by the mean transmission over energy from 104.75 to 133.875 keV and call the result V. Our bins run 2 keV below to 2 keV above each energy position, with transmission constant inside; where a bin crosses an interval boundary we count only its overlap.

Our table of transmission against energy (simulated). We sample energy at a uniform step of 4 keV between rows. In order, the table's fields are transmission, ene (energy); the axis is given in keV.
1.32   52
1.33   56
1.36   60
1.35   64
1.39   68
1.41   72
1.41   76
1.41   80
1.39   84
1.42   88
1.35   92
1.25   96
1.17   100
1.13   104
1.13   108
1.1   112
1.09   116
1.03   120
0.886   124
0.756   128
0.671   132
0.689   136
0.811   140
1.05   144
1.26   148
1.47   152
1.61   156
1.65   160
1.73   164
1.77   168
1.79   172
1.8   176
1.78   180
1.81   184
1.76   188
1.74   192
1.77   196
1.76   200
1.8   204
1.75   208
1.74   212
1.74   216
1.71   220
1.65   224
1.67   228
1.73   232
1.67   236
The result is 1.8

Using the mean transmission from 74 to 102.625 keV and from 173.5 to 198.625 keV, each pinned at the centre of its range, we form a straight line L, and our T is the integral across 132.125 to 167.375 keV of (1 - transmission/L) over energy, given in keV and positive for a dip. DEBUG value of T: 7.72 keV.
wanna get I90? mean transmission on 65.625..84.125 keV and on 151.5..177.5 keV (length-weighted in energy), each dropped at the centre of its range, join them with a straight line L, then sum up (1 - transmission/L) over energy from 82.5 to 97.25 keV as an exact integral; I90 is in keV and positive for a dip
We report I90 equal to 0.96 keV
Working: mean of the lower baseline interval 1.4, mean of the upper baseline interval 1.7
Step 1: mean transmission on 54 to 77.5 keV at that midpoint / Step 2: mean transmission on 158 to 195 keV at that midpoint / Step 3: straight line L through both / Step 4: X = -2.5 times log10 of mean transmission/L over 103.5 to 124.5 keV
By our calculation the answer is 0.40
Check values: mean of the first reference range 1.37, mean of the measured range 1.07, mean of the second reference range 1.76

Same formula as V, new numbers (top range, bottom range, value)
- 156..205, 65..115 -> 1.36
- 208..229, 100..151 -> 1.73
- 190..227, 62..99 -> 1.27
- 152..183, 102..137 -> 1.81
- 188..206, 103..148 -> 1.86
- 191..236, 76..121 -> 1.40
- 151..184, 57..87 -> 1.23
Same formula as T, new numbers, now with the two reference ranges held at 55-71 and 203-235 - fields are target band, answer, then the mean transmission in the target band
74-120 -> 6.0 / 1.25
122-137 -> 7.5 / 0.755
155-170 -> -1.0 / 1.7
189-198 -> -0.5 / 1.76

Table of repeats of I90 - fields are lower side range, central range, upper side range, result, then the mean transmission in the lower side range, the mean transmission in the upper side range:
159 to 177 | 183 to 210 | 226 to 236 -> -0.7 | 1.75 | 1.69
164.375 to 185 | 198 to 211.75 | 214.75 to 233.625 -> -0.3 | 1.78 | 1.7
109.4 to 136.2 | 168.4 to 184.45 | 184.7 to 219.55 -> -3.4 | 0.908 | 1.76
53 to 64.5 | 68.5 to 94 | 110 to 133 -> -4.3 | 1.34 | 0.933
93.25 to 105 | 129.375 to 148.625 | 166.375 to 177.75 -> 8.4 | 1.2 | 1.79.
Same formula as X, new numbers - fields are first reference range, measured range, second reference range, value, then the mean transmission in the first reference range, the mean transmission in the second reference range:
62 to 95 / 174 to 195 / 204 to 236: -0.092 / 1.39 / 1.72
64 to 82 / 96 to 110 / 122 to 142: -0.080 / 1.4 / 0.763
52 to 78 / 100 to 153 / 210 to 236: 0.436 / 1.37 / 1.7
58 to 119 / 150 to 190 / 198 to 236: -0.100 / 1.29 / 1.72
